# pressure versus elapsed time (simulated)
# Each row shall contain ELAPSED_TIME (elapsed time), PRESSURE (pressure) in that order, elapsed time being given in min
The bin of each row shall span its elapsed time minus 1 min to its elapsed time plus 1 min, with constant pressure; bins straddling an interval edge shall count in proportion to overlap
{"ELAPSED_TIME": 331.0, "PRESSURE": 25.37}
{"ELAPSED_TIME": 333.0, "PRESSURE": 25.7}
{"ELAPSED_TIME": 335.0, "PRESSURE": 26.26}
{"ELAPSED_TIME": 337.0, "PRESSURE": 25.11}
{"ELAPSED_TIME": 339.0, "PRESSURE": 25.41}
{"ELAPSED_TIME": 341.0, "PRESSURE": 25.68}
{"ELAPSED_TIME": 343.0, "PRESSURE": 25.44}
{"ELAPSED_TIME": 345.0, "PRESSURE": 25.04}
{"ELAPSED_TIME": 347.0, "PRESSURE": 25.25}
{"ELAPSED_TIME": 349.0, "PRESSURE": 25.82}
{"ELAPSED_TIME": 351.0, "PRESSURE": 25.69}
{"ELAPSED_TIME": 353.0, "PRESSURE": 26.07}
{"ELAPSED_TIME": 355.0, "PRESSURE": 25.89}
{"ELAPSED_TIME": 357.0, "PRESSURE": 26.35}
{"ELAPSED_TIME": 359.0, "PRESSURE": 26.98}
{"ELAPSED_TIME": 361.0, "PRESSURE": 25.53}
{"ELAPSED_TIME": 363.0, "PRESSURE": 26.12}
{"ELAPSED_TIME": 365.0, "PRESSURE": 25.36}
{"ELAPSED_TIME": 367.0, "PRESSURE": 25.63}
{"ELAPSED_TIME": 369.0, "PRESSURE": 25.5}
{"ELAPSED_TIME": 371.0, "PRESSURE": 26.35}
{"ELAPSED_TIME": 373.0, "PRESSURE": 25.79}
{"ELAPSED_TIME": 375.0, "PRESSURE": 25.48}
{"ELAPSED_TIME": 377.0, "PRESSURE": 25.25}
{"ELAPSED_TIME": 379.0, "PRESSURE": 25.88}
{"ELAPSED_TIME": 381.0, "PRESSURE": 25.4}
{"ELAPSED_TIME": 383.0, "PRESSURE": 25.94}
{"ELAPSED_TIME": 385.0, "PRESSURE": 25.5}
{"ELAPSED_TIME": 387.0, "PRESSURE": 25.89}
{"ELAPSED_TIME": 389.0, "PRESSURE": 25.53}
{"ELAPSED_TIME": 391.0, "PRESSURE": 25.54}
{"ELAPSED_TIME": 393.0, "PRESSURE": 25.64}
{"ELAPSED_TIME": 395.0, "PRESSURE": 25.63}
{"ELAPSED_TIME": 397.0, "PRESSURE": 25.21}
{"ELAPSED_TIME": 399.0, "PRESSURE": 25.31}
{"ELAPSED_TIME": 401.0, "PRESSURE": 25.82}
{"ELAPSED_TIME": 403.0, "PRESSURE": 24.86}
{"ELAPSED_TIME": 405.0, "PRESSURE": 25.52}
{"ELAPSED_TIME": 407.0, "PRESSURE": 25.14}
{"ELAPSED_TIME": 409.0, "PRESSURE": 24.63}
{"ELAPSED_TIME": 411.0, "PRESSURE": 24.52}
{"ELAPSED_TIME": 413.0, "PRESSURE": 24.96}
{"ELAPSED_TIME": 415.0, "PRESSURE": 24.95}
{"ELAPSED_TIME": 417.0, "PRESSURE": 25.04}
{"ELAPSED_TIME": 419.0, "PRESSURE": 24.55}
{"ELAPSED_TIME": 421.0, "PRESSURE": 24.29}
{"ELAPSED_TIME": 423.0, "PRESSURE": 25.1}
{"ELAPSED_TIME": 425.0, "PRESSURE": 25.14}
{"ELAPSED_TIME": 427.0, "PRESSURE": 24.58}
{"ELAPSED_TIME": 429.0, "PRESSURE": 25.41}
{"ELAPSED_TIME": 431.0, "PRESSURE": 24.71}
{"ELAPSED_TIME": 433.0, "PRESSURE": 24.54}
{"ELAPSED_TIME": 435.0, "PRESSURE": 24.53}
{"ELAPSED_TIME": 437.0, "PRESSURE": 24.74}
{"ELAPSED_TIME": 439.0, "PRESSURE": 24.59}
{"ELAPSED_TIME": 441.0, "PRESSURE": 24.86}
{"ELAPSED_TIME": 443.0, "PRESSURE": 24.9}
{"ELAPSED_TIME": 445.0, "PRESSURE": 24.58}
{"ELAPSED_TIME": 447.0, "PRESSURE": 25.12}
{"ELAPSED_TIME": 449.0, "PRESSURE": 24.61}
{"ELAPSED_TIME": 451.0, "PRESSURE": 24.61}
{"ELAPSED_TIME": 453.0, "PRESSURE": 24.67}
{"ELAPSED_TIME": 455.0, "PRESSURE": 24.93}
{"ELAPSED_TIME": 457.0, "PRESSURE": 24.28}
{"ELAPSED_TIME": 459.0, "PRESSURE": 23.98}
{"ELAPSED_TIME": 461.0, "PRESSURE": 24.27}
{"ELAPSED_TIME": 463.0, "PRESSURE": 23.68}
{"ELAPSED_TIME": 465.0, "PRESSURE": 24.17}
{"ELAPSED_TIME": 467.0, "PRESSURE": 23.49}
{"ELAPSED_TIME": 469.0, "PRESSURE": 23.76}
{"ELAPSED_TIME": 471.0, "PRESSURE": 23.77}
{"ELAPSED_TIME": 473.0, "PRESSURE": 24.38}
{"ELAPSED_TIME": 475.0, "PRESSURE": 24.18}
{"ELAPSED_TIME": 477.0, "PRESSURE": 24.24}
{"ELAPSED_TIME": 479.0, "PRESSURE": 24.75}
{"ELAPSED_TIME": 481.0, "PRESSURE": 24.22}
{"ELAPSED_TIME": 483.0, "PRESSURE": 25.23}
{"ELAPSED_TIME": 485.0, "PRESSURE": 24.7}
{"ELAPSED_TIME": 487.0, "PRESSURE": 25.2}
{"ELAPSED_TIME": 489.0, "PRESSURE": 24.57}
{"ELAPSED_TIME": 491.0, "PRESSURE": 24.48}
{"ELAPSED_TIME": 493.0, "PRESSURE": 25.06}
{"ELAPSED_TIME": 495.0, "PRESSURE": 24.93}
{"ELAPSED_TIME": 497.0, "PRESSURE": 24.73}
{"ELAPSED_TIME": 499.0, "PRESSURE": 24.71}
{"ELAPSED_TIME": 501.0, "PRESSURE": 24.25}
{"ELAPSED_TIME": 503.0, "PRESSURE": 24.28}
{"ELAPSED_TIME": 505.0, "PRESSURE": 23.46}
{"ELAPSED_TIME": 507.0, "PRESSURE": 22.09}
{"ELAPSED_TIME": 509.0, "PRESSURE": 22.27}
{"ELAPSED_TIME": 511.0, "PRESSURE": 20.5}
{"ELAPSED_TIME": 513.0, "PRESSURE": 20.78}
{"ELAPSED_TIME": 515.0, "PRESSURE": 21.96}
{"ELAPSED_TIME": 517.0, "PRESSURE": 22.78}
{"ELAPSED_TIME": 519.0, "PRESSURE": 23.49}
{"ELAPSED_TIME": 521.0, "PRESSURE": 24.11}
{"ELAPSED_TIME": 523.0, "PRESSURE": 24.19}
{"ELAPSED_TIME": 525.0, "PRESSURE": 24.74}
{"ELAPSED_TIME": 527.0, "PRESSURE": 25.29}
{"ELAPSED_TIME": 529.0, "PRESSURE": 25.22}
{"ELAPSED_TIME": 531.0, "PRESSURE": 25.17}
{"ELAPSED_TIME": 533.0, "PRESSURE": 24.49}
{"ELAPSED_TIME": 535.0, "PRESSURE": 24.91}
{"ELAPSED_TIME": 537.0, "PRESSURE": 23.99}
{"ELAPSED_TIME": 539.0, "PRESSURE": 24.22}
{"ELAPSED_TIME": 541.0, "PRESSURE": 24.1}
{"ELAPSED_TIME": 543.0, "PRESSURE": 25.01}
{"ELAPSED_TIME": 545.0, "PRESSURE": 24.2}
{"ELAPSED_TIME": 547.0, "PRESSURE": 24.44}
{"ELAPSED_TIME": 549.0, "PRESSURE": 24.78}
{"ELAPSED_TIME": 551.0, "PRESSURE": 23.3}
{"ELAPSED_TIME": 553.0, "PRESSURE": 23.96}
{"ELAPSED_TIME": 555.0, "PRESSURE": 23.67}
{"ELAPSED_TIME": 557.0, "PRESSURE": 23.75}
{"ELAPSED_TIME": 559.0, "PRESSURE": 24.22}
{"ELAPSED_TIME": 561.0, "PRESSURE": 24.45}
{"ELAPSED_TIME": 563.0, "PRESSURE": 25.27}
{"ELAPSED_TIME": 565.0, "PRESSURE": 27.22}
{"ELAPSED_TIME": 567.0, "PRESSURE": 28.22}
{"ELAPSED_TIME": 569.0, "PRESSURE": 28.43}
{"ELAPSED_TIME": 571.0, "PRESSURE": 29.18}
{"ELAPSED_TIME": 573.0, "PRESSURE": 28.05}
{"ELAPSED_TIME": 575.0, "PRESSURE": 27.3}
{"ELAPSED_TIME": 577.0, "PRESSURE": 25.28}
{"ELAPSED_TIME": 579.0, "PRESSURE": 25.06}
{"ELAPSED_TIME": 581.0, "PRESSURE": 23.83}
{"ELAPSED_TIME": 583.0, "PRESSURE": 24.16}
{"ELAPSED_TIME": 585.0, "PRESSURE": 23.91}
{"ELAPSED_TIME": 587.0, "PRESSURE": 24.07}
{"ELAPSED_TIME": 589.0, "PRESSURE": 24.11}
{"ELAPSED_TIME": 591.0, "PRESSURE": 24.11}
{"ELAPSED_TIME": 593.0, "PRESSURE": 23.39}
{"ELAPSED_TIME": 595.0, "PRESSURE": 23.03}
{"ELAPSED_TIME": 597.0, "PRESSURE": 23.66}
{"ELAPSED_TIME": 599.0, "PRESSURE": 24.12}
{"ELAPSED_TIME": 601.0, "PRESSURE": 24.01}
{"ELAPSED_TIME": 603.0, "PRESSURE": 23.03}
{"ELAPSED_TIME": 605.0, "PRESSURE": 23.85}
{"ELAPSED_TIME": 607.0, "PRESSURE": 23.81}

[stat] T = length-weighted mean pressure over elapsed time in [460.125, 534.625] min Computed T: 24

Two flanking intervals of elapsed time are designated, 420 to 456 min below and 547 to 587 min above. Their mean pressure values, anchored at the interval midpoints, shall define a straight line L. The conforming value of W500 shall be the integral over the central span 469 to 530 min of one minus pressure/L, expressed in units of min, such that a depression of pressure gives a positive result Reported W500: 2.7 min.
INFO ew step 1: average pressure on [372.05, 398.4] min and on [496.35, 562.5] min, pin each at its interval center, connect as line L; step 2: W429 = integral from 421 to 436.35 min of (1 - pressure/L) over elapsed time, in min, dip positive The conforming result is 0.2 min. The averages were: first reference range 25.6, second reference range 23.9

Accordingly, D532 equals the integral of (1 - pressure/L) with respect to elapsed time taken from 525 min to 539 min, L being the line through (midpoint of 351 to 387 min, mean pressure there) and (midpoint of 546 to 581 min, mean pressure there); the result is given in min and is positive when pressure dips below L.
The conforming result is 0.47 min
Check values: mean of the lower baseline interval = 25.8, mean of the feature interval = 24.8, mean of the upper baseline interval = 25.6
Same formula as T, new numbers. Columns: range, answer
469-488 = 24.5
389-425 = 25.1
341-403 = 25.7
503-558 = 23.7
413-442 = 24.8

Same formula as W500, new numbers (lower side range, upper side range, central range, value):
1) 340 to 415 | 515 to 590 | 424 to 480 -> 1.77 min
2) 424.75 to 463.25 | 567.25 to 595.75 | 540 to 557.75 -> 0.75 min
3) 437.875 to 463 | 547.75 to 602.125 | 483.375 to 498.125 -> -0.07 min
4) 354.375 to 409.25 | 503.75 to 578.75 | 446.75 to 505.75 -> 1.37 min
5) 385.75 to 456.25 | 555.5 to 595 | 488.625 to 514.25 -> 1.72 min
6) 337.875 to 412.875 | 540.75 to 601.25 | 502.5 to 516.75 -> 1.69 min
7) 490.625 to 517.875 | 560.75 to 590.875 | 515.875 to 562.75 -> 0.49 min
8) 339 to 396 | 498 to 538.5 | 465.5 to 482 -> 0.10 min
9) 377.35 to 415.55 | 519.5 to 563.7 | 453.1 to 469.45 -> 0.54 min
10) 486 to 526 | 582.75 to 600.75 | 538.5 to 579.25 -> -2.91 min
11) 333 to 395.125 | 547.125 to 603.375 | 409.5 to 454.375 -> 1.21 min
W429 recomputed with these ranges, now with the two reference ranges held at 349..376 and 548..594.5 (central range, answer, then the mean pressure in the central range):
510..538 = 1.8 min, 23.7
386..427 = 1.0 min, 25.1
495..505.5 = 0.4 min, 24.4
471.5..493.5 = 0.8 min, 24.6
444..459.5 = 0.6 min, 24.6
